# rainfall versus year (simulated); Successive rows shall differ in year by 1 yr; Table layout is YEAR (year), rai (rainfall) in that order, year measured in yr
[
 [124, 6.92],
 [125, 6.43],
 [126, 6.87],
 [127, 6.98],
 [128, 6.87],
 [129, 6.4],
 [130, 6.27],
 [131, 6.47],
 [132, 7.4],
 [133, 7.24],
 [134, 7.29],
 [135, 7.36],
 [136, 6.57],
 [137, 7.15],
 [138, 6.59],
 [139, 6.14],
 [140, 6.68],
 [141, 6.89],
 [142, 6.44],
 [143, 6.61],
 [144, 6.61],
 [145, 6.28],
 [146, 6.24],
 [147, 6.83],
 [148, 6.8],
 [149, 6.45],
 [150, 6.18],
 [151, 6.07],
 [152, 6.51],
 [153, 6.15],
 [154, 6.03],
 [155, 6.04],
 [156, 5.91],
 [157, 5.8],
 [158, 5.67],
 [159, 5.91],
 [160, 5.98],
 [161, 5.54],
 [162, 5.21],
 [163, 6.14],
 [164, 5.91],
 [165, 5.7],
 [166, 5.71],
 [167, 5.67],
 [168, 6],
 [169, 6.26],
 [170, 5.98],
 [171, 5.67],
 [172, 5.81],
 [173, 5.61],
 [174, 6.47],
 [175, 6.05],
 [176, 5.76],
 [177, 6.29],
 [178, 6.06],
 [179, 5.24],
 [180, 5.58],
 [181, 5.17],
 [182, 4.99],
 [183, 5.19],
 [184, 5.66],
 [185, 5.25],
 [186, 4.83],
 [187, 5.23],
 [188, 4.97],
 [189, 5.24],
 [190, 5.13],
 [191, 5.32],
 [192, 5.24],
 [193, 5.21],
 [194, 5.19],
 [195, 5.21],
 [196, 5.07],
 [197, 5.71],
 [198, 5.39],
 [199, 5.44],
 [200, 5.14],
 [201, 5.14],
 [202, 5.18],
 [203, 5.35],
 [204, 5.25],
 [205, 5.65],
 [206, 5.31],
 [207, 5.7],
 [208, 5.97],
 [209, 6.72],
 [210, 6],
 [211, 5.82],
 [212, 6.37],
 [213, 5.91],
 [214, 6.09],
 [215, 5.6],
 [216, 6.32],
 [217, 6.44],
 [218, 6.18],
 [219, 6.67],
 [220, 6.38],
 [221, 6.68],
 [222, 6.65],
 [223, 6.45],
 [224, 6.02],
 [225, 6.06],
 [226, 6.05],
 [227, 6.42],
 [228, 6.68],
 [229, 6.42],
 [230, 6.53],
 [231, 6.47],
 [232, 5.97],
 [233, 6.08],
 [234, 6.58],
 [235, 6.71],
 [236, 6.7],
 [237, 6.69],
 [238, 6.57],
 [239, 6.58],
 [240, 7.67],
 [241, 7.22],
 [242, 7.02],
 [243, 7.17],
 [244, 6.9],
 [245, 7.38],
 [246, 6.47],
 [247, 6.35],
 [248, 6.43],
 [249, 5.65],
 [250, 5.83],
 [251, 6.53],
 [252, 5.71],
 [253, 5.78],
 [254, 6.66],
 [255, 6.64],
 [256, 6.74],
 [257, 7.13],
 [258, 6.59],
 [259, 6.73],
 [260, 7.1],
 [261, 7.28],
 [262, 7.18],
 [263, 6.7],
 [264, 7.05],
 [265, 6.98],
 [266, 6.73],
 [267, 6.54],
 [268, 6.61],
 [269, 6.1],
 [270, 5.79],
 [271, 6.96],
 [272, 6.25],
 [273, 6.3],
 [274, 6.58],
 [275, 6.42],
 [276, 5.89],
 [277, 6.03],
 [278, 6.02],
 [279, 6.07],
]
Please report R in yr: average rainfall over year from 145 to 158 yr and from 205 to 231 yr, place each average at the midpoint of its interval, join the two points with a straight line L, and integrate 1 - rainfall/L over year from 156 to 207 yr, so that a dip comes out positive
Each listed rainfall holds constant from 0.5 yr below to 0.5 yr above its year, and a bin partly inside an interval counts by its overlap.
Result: 5.6 yr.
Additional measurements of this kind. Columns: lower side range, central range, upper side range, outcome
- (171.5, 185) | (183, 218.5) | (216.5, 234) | 2.7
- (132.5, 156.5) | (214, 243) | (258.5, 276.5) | 0.4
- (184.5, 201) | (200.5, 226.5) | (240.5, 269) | -1.3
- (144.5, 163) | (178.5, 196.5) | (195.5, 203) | 1.0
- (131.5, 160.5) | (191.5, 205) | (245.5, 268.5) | 2.6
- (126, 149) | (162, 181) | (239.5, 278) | 2.4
